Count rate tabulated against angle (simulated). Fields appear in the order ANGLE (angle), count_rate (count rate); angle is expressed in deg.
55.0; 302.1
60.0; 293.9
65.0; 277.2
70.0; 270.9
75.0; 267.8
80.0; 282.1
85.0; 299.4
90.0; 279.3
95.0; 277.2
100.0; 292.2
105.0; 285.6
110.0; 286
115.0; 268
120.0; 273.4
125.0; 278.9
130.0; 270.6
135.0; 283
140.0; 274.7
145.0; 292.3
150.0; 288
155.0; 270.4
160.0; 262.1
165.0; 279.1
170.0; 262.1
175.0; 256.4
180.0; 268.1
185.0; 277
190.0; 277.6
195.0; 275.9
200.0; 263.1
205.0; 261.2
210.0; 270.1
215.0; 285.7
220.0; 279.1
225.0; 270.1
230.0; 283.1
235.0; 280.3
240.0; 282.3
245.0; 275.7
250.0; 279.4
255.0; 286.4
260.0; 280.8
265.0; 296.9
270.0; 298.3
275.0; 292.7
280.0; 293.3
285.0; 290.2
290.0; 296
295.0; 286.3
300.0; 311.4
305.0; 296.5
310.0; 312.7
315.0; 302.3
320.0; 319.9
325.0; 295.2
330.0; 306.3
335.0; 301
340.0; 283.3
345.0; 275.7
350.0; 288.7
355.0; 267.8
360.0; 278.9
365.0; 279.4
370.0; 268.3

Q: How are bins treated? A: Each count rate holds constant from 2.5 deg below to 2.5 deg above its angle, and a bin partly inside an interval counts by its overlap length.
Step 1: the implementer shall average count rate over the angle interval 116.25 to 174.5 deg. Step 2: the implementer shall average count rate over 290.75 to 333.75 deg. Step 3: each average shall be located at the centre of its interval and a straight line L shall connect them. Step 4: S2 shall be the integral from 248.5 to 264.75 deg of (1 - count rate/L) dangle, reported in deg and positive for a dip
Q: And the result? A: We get 0.5 deg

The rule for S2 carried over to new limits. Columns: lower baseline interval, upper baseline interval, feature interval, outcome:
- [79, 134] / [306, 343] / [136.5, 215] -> 4.2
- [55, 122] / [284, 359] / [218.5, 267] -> 1.6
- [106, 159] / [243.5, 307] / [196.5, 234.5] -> 1.6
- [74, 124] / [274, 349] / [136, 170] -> 1.0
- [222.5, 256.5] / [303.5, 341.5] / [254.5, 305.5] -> -0.5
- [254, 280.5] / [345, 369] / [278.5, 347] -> -3.3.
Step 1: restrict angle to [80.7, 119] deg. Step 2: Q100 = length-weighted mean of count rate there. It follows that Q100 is 283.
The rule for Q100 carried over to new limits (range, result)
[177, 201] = 273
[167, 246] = 273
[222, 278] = 284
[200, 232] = 274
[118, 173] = 276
